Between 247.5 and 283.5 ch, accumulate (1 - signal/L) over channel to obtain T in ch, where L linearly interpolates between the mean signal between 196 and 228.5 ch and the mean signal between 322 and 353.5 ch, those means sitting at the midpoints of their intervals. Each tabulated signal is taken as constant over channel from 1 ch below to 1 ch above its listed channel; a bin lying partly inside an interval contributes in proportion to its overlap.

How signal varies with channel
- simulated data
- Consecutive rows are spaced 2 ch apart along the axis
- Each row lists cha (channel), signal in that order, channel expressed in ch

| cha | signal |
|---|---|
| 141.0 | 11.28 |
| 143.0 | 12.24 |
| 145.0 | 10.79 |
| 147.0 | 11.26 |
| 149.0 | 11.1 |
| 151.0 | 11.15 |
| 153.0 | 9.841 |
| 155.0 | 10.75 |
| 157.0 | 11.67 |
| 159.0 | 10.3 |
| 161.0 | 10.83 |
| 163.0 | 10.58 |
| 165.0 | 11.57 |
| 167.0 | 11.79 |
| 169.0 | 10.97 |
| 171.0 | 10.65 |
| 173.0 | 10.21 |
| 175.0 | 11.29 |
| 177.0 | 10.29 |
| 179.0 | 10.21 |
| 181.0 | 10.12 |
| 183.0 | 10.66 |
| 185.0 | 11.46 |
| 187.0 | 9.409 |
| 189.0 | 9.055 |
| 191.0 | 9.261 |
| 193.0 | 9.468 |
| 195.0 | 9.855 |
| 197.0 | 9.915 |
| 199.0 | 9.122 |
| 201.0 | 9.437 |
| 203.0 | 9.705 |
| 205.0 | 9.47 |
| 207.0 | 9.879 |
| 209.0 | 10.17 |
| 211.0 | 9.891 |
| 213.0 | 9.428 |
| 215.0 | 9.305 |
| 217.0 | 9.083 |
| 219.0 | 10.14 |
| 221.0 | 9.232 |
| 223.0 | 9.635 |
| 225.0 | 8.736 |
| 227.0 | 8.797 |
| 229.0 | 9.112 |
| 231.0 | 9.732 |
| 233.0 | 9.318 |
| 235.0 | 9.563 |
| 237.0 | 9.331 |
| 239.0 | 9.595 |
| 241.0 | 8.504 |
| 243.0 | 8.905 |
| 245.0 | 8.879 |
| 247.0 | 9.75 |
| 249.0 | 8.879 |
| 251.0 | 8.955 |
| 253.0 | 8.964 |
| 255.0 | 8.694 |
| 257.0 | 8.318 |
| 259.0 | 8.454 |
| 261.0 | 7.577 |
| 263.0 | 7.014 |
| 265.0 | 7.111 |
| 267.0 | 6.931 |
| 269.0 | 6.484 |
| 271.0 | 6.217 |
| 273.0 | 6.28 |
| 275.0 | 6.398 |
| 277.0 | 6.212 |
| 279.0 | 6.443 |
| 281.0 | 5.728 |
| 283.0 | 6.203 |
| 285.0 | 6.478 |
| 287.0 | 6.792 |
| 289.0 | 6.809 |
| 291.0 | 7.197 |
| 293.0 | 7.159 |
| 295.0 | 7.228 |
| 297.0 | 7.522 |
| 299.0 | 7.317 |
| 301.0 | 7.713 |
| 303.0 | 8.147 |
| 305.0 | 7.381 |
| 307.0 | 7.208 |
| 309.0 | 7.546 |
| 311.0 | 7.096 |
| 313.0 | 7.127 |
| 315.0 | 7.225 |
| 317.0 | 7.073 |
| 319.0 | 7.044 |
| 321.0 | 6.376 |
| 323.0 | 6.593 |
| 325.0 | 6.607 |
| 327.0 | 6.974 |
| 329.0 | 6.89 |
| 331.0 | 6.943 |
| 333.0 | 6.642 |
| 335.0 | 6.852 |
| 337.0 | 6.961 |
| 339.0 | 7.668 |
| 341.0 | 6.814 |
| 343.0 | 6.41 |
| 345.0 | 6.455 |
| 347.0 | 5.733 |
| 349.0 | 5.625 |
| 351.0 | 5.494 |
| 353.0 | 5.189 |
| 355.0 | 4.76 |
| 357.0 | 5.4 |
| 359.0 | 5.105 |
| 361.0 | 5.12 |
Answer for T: 4.1 ch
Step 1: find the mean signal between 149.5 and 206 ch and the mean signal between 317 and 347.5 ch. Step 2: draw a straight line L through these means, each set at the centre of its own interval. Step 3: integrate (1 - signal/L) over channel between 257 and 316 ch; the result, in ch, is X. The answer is 5.80 ch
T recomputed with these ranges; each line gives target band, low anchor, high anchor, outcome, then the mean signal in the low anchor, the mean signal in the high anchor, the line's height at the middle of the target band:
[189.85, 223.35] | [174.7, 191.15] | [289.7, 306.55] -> 0.1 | 10.2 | 7.44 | 9.63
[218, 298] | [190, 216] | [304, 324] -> 3.9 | 9.61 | 7.07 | 8.35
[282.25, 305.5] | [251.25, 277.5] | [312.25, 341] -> -0.1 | 7.35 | 6.92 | 7.15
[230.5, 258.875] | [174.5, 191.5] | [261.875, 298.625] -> -3.9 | 10.2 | 6.69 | 7.97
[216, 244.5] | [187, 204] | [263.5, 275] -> -4.0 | 9.47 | 6.6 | 8.12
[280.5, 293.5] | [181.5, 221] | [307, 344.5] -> 1.9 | 9.71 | 6.94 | 7.8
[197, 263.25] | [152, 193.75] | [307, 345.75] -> -0.1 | 10.5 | 6.92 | 9.17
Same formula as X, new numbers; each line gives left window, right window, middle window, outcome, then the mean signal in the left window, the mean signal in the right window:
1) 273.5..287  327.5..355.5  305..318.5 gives -1.9 ch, 6.29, 6.36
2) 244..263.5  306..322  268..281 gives 2.9 ch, 8.59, 7.09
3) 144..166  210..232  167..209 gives 0.3 ch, 10.9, 9.37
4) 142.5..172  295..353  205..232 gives 0.1 ch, 11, 6.88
